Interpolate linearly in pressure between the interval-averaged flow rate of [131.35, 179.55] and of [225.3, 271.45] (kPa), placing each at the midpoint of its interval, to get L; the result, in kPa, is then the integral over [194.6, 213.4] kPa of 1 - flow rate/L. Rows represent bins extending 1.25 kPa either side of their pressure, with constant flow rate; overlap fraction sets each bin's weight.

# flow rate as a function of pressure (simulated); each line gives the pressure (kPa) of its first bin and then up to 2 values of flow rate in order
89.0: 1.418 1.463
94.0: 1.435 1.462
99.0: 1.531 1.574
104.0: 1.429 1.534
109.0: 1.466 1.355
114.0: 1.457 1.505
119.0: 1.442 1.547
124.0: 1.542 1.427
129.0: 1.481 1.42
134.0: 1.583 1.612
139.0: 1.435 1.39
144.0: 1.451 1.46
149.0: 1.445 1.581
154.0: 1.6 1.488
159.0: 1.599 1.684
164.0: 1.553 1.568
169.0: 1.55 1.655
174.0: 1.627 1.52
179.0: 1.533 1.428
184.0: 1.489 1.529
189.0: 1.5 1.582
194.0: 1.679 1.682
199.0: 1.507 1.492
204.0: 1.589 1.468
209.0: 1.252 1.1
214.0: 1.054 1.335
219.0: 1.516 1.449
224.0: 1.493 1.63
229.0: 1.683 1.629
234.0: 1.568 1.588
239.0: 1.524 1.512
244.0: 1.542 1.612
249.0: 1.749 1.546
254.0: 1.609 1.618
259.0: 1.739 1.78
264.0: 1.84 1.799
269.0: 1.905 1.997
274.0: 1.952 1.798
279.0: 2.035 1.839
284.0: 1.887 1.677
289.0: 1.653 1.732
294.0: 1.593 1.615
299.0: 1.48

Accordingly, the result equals 2.0 kPa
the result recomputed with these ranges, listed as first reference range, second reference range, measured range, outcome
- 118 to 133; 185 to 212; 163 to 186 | -0.8 kPa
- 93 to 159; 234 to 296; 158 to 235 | 4.5 kPa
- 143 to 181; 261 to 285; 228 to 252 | 2.6 kPa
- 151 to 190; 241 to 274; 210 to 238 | 3.4 kPa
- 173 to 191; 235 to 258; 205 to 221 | 2.6 kPa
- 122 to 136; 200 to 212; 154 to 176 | -2.0 kPa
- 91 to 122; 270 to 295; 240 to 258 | 1.6 kPa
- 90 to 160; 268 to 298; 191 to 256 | 6.6 kPa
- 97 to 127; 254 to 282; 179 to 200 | 1.4 kPa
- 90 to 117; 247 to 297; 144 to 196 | 1.2 kPa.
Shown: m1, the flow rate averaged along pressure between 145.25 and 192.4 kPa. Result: 1.55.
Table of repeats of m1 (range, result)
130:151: 1.48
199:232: 1.44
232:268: 1.65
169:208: 1.55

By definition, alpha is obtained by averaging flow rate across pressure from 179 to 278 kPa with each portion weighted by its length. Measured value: 1.58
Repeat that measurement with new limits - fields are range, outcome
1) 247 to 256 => 1.63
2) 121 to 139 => 1.51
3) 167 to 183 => 1.55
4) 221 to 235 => 1.58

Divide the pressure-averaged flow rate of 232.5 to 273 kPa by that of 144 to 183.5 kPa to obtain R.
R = 1.09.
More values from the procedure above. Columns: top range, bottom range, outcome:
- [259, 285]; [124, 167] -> 1.24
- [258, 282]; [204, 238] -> 1.29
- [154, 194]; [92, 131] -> 1.06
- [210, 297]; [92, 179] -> 1.09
